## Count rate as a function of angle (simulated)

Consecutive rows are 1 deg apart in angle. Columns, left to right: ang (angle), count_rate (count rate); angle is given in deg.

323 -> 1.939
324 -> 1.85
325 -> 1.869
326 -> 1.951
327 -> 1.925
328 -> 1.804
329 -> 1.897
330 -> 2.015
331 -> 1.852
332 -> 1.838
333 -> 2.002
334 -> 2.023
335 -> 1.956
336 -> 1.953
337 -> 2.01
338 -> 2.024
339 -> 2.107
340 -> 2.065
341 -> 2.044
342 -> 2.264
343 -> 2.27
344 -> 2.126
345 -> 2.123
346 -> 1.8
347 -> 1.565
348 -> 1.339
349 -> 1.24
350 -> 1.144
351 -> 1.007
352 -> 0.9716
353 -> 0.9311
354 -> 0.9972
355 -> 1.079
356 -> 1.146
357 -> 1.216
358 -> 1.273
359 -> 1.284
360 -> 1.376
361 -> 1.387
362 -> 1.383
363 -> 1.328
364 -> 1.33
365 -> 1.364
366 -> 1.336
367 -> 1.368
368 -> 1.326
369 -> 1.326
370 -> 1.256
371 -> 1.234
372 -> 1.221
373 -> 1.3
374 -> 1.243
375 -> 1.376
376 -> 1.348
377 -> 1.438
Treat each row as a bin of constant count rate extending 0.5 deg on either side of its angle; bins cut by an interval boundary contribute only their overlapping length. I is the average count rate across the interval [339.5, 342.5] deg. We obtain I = 2.12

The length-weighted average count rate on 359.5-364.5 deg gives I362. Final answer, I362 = 1.36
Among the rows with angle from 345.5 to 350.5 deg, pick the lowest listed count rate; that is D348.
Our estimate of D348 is 1.144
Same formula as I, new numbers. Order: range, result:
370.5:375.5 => 1.27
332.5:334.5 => 2.01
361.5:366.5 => 1.35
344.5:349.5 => 1.61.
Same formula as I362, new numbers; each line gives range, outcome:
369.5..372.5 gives 1.24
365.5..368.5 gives 1.34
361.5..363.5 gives 1.36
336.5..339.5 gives 2.05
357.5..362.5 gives 1.34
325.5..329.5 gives 1.89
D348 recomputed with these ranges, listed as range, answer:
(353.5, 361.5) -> 0.9972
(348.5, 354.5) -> 0.9311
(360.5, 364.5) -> 1.328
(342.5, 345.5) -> 2.123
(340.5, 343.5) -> 2.044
